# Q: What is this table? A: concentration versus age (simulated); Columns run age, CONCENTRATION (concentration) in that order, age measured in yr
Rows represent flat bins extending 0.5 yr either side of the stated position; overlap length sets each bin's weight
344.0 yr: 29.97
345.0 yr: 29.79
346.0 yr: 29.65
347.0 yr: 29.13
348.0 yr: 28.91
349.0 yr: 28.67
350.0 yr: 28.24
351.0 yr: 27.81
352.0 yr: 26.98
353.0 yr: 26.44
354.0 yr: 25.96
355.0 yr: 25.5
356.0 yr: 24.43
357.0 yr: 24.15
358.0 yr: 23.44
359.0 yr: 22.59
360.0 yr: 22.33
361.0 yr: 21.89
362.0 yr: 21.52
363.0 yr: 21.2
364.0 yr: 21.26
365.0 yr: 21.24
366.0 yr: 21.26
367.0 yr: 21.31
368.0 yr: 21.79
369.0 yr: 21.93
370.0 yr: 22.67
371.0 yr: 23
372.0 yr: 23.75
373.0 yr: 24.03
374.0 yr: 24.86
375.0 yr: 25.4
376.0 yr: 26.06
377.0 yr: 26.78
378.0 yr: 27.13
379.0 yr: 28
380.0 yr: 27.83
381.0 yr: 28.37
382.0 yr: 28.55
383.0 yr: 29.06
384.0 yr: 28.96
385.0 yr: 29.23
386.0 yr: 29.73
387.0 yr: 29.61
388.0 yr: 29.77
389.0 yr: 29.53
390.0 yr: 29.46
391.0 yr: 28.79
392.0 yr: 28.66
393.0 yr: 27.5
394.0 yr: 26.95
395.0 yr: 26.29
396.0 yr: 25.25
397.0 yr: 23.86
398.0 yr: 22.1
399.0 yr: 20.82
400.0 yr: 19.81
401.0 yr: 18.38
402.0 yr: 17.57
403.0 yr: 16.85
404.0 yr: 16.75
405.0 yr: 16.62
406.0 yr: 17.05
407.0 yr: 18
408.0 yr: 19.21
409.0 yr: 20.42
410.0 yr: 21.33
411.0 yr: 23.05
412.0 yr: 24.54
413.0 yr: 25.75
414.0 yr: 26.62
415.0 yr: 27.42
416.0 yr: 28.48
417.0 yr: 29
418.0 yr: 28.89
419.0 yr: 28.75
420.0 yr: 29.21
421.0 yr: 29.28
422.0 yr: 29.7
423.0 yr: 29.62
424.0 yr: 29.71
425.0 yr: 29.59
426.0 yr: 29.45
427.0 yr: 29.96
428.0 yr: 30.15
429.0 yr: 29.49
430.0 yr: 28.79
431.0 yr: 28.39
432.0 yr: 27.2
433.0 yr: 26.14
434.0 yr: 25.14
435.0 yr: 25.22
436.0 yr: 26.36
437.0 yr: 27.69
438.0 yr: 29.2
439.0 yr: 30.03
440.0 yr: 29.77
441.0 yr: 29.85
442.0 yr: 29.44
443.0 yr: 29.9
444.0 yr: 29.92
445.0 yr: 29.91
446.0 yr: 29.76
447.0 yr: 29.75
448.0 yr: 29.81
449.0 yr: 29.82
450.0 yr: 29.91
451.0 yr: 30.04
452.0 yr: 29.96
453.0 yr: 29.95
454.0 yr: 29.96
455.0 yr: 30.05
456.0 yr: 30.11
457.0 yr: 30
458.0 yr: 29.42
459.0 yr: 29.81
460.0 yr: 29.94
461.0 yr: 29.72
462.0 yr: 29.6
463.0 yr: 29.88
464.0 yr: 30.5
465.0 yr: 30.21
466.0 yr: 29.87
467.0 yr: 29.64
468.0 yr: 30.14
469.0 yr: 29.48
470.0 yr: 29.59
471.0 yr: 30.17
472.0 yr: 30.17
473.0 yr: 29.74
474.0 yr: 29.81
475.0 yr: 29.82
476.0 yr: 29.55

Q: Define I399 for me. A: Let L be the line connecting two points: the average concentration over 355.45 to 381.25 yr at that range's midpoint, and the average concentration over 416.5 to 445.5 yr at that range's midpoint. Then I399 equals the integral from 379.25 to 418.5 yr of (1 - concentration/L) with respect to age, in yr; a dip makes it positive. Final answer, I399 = 1.97 yr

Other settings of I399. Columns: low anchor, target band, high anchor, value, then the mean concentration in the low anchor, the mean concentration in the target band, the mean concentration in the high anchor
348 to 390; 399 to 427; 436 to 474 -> 3.63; 25.5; 24.2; 29.8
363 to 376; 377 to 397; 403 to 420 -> -4.56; 22.8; 28.2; 23.2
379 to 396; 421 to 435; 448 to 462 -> 0.35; 28.5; 28.6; 29.9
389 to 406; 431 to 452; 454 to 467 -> -0.72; 22.9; 28.8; 29.9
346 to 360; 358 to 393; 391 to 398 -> 1.03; 26.3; 25.5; 26.3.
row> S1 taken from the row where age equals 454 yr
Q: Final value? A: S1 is 29.96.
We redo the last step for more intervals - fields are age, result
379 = 28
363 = 21.2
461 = 29.72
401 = 18.38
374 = 24.86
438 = 29.2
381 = 28.37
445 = 29.91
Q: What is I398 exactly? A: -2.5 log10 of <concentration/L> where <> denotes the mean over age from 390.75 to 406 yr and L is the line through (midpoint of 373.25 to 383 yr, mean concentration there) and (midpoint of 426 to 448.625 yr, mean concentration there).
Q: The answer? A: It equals 0.24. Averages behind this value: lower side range 27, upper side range 28.7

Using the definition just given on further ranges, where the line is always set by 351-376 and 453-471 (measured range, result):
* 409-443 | -0.01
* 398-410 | 0.37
